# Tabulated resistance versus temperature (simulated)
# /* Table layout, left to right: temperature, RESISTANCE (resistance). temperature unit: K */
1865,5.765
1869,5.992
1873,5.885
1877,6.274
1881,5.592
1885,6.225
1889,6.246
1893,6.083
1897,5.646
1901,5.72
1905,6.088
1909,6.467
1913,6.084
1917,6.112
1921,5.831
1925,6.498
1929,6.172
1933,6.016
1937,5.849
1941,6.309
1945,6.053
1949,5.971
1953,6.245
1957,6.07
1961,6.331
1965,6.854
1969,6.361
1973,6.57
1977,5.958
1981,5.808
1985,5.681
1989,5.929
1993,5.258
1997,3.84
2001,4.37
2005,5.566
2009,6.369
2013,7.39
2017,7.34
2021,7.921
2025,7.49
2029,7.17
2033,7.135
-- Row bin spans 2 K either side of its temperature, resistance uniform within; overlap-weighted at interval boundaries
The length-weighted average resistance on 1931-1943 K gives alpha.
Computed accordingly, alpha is 6.06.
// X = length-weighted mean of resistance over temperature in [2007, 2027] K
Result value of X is 7.3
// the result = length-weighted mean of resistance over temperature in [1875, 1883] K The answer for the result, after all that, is 5.93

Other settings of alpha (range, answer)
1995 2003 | 4.11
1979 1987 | 5.74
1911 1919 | 6.1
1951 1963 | 6.22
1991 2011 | 5.08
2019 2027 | 7.71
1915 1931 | 6.15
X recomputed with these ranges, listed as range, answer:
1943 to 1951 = 6.01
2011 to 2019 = 7.37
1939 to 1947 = 6.18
